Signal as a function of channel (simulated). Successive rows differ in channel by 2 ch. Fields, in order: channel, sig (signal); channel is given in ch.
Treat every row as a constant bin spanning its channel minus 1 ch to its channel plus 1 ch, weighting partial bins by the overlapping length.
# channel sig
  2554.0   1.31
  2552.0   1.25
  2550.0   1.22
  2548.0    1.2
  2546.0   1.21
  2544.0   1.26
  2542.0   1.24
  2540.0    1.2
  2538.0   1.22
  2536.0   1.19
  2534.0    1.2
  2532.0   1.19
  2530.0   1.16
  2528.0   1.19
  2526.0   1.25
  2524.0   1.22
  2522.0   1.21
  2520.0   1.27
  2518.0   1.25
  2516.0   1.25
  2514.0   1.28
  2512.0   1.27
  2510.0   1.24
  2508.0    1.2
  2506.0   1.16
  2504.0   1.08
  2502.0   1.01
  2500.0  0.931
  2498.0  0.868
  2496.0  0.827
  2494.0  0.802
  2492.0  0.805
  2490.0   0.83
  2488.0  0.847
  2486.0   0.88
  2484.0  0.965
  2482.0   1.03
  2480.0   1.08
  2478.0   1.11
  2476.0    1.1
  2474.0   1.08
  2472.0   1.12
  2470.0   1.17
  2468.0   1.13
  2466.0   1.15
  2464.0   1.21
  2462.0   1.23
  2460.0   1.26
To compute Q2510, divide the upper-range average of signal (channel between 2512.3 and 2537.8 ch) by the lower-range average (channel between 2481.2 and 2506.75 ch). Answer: 1.33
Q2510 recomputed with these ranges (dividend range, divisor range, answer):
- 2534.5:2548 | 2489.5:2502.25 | 1.41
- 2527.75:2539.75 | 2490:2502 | 1.39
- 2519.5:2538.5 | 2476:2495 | 1.29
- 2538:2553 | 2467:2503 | 1.25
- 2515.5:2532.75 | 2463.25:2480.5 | 1.08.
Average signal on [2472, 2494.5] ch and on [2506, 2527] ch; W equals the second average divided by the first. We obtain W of 1.3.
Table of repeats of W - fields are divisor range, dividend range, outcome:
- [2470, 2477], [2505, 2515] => 1.11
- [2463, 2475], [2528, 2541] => 1.04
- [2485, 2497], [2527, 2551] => 1.45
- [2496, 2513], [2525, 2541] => 1.11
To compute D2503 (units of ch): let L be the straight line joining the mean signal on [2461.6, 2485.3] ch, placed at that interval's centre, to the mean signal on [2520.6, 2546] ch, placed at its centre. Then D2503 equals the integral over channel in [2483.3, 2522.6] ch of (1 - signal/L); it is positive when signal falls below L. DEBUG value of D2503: 3.87 ch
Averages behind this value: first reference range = 1.11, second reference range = 1.21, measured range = 1.05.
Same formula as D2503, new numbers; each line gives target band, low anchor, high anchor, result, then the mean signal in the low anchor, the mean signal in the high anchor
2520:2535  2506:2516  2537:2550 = 0.3 ch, 1.24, 1.22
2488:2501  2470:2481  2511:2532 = 3.5 ch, 1.1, 1.23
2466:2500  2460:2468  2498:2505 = 3.5 ch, 1.2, 0.987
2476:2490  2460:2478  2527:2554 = 2.2 ch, 1.15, 1.21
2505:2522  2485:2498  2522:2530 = -2.6 ch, 0.835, 1.21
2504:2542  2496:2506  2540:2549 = -4.1 ch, 0.977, 1.22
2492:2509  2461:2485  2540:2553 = 2.7 ch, 1.11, 1.23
